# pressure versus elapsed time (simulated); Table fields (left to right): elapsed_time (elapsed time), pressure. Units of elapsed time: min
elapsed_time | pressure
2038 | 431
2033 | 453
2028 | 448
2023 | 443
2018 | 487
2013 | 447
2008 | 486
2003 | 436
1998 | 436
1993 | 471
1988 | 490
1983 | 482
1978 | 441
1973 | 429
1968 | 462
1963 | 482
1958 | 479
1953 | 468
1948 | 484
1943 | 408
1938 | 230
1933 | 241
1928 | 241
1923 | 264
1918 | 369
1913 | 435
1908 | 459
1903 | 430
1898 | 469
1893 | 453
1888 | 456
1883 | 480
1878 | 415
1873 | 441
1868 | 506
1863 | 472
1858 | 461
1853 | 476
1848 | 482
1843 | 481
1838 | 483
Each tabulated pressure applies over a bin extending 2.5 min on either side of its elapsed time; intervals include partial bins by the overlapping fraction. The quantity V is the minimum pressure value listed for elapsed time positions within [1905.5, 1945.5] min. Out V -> 230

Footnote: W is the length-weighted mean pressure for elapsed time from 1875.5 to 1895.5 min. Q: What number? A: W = 451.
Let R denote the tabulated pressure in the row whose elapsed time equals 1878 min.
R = 415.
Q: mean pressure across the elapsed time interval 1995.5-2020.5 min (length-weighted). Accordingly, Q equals 458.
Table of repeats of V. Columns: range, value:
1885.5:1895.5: 453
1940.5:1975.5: 408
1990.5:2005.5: 436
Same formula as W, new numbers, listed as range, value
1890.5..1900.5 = 461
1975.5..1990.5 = 471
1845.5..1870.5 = 479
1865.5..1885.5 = 460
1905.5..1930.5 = 354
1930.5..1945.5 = 293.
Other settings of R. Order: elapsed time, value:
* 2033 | 453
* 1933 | 241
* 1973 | 429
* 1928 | 241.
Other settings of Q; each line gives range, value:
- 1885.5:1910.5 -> 453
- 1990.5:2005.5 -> 448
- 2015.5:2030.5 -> 459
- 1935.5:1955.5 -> 398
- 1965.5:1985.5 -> 454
